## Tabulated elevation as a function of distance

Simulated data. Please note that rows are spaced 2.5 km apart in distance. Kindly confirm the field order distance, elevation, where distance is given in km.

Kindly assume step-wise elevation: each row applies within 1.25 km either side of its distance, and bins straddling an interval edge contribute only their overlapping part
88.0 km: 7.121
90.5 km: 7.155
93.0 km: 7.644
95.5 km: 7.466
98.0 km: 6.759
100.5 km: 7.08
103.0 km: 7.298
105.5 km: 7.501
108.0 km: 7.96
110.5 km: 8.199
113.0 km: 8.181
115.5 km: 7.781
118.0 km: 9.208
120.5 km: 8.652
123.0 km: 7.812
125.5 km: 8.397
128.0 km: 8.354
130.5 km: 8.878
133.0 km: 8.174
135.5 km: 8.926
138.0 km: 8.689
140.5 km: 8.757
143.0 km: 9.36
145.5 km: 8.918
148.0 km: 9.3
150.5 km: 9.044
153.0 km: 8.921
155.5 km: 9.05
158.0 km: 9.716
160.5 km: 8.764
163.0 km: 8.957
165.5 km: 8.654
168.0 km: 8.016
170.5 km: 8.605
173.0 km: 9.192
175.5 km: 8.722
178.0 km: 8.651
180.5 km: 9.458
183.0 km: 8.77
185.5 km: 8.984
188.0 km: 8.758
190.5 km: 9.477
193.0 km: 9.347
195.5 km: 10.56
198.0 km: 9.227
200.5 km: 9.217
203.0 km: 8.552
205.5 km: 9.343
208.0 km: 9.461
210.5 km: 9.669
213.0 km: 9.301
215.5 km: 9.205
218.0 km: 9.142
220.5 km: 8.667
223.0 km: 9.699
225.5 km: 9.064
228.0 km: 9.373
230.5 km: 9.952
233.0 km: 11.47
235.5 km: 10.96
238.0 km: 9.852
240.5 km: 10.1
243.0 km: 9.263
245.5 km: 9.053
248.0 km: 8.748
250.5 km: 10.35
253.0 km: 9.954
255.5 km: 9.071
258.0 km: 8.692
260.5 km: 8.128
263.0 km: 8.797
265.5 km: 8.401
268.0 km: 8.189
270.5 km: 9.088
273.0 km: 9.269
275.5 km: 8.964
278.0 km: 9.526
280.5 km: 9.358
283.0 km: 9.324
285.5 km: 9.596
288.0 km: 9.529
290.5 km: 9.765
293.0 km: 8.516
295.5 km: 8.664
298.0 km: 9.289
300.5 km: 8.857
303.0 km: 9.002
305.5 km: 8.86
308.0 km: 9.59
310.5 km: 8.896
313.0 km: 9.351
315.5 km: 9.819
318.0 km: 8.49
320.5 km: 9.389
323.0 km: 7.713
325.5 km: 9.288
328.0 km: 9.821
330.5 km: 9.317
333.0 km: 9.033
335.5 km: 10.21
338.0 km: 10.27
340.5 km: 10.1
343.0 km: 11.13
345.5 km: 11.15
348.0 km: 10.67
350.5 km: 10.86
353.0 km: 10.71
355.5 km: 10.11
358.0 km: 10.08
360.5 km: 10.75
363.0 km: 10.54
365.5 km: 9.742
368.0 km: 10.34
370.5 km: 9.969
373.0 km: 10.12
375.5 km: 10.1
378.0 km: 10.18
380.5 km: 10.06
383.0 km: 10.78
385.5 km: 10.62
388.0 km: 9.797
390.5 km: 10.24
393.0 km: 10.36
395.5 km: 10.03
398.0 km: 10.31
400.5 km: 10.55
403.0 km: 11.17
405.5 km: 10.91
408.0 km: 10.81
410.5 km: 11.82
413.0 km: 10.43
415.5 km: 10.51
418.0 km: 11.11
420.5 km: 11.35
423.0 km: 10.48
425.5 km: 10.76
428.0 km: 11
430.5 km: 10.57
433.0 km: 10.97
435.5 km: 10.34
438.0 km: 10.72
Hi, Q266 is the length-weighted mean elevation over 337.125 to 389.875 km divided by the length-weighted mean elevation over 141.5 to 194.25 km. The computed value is 1.16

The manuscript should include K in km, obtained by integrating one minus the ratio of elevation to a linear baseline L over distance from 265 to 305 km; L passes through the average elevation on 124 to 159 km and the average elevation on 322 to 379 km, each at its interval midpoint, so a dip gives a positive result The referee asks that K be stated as 2.6 km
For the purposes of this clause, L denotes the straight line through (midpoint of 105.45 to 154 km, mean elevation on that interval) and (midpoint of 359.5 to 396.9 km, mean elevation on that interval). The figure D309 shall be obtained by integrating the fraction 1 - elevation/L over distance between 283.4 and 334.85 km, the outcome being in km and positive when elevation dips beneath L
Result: 3.26 km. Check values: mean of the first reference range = 8.57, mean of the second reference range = 10.2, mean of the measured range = 9.15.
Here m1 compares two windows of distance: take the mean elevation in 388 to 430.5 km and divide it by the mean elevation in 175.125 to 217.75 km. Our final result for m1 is 1.16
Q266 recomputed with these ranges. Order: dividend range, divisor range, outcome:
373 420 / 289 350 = 1.11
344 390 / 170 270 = 1.12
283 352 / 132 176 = 1.07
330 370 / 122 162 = 1.17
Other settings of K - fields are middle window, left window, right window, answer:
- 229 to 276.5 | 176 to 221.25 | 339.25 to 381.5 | 1.04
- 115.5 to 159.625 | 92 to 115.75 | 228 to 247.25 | -3.29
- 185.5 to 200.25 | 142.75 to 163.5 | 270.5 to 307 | -0.46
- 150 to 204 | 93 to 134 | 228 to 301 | -3.07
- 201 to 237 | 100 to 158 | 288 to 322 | -3.01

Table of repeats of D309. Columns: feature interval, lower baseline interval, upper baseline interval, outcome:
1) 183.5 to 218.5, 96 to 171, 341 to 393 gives -1.1 km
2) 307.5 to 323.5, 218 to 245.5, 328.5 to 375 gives 1.7 km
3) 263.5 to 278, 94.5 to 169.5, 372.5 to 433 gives 1.1 km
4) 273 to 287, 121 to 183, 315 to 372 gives 0.4 km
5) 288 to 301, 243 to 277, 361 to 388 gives 0.4 km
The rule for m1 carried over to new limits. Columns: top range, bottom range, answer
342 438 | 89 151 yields 1.29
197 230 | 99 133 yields 1.14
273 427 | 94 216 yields 1.15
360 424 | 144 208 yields 1.16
